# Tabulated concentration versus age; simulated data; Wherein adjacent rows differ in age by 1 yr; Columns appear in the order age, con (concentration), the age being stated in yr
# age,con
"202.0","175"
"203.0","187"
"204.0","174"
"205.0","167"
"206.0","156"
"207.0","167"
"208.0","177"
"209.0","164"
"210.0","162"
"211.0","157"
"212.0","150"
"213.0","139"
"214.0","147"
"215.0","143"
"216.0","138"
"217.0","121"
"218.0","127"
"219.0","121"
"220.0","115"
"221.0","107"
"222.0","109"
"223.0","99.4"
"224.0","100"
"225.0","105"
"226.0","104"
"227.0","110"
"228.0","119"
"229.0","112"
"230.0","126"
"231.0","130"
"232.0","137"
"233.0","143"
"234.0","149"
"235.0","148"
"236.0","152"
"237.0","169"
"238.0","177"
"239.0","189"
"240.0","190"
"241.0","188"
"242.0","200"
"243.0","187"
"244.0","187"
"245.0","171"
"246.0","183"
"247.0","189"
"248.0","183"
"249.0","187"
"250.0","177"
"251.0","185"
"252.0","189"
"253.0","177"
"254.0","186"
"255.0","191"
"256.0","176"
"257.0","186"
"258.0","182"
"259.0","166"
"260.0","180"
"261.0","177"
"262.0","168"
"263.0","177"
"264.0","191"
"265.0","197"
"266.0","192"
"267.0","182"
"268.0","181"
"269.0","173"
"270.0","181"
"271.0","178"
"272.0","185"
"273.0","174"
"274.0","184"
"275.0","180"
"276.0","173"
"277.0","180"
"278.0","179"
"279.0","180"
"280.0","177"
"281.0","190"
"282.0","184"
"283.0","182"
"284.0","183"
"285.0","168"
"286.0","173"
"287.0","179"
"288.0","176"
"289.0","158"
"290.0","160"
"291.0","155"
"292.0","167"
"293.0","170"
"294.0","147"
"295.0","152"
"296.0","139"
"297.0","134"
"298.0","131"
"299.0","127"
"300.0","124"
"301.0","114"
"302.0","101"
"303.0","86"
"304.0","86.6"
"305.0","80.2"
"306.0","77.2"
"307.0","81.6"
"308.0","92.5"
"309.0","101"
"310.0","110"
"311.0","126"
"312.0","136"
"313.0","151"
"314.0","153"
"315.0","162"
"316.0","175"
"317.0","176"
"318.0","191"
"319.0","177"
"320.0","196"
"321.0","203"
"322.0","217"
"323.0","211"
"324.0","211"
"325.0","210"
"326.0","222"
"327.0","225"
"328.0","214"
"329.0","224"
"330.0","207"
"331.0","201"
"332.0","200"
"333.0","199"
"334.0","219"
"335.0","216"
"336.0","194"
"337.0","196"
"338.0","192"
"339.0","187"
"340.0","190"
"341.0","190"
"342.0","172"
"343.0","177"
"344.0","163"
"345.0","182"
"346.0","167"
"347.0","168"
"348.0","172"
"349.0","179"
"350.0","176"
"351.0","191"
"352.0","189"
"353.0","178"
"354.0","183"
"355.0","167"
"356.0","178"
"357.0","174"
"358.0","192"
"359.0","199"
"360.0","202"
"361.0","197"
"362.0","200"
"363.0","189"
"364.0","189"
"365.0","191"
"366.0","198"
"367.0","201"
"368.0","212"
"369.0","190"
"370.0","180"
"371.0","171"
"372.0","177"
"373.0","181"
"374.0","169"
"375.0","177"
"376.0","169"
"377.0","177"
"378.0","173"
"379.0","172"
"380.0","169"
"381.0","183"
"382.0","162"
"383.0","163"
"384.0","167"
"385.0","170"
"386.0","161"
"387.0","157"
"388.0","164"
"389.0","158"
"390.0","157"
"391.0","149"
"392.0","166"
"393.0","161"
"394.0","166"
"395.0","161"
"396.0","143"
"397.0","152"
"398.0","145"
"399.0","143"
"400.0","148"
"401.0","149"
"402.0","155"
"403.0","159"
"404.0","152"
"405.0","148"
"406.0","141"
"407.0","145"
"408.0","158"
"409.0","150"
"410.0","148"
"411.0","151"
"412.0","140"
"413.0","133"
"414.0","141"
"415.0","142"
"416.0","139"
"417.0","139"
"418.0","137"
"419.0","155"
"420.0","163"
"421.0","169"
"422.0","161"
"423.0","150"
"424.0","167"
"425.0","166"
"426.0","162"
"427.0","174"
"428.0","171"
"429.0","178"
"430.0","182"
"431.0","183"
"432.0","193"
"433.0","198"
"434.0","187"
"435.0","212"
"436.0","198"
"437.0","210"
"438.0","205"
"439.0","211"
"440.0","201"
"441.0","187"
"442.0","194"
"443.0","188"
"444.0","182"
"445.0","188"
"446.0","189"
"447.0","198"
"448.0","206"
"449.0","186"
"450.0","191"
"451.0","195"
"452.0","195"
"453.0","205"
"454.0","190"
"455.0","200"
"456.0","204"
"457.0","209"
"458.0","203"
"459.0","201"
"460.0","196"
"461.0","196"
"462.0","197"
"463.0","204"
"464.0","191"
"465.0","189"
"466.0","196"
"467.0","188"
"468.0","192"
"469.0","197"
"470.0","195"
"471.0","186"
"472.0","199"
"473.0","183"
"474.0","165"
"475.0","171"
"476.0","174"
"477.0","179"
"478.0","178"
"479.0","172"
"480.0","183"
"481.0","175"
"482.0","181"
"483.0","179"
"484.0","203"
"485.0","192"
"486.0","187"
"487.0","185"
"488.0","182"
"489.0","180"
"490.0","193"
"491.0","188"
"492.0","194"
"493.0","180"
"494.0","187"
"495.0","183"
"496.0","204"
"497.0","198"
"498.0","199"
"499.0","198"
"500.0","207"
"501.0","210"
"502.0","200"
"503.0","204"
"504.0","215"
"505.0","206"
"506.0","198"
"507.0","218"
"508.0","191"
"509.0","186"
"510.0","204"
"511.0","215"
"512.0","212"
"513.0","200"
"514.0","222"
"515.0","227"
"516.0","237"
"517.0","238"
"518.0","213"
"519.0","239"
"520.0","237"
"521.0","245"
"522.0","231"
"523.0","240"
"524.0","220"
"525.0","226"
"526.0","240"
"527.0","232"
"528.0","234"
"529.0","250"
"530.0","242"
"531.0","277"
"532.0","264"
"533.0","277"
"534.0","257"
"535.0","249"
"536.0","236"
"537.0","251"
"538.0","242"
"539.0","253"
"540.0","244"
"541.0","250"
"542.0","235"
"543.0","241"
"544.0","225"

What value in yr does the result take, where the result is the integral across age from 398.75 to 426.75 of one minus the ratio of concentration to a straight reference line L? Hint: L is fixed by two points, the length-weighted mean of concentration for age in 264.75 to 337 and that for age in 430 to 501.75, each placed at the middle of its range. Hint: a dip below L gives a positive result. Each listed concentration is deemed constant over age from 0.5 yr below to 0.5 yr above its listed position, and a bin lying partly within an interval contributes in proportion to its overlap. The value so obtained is 5.09 yr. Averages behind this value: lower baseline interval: 167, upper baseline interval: 192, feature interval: 151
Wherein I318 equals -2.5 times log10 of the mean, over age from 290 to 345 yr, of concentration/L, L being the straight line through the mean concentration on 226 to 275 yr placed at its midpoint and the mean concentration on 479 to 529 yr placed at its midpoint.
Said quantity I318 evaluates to 0.11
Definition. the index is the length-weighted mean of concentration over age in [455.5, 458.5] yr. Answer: 205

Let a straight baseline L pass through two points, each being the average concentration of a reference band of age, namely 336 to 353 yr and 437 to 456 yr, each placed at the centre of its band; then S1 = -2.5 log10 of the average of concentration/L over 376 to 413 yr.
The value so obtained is 0.20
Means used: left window 181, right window 196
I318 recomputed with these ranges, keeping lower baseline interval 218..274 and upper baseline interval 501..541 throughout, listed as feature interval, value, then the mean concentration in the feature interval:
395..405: 0.31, 150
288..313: 0.37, 125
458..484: 0.16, 187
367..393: 0.14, 171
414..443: 0.18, 176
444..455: 0.10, 194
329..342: -0.08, 199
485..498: 0.18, 189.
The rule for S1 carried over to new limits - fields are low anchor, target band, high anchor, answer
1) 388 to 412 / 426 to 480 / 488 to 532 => -0.06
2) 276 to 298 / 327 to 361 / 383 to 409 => -0.18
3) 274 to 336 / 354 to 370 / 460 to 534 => -0.09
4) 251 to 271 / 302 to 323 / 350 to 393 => 0.27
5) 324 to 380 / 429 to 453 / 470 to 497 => -0.05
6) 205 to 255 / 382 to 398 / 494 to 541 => 0.21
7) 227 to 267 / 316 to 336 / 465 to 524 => -0.14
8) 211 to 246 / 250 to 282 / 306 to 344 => -0.16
